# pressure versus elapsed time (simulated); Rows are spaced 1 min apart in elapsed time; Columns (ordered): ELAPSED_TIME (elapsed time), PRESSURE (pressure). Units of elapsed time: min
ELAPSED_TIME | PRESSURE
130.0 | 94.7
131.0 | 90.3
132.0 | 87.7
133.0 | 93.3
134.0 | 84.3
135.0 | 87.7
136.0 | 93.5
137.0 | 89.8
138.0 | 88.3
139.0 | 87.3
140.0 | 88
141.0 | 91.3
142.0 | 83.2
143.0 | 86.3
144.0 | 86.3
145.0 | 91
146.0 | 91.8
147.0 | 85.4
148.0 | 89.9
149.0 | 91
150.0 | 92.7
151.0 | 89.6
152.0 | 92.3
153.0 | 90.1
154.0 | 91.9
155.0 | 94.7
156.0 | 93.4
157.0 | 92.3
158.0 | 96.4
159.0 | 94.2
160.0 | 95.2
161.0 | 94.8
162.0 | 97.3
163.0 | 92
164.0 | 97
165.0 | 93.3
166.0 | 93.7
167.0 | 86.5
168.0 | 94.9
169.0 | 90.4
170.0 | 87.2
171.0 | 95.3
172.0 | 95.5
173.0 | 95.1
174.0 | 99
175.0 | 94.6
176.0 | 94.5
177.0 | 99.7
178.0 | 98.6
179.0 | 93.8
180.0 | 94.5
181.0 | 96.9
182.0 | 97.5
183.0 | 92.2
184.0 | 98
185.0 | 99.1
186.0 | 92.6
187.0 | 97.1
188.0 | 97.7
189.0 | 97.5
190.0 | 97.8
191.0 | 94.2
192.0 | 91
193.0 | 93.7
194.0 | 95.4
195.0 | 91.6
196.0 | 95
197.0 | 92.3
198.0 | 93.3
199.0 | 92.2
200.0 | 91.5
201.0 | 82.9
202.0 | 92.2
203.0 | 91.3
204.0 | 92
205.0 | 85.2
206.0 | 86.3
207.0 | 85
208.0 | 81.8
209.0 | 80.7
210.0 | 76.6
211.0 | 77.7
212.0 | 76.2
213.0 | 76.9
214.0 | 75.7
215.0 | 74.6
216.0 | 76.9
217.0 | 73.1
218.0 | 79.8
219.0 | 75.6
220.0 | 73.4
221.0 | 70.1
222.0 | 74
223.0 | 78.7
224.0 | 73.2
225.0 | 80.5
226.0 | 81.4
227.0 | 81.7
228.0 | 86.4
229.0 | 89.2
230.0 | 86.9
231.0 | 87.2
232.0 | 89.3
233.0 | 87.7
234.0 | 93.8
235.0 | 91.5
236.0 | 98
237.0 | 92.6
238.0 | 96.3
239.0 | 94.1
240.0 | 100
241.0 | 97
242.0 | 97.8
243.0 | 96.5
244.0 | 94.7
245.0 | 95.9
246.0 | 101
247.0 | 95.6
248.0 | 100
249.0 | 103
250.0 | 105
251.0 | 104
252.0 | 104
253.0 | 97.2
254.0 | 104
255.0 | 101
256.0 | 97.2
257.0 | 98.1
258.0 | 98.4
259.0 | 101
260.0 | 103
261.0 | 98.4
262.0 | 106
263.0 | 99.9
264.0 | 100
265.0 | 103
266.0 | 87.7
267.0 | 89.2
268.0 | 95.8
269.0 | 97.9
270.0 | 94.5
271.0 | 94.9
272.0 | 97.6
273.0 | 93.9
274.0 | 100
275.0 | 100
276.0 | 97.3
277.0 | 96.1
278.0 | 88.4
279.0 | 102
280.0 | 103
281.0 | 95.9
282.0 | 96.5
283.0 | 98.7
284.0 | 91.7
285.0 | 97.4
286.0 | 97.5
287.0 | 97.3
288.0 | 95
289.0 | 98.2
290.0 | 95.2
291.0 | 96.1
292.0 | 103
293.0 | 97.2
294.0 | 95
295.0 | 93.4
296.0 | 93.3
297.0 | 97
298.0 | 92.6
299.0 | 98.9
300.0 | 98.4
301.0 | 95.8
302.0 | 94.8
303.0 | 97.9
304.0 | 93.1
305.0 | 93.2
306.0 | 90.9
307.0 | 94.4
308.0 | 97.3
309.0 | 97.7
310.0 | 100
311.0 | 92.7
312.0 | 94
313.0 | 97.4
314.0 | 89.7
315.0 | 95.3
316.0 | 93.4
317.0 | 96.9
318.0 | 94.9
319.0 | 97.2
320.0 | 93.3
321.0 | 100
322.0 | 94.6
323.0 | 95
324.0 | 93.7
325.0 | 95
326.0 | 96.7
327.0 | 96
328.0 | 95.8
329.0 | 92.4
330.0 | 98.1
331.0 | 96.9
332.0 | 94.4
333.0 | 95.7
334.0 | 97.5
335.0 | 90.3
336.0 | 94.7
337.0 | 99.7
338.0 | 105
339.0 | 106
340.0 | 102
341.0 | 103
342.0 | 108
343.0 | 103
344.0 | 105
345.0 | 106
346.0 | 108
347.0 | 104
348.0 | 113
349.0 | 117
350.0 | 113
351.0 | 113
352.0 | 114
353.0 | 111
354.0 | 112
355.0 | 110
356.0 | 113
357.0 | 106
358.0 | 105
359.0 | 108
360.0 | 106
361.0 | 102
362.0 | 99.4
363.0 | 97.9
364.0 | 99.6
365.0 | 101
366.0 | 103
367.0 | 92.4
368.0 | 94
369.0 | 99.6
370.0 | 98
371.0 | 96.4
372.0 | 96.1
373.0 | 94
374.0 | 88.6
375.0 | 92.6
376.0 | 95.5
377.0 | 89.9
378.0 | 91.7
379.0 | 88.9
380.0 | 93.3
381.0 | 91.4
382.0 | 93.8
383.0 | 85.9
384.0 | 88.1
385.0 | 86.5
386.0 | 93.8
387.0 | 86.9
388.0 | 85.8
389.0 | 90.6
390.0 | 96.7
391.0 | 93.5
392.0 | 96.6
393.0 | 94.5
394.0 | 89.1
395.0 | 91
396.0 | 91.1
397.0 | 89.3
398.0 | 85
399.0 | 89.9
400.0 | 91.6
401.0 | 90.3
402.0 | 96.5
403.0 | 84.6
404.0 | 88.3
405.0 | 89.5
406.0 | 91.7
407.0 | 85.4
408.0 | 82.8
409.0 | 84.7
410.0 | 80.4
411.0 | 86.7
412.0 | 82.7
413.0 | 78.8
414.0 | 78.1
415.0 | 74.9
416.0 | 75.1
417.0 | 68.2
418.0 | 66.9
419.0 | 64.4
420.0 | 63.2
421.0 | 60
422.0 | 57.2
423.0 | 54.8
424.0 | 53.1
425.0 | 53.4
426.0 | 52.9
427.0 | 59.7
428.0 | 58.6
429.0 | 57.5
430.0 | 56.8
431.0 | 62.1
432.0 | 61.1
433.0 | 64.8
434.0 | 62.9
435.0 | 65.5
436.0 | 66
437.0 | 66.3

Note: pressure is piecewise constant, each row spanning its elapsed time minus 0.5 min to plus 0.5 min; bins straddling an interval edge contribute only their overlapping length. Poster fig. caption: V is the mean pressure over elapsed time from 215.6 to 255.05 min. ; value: 90.1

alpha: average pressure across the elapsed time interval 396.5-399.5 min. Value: 88.1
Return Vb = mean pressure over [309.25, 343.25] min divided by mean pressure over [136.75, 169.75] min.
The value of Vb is 1.06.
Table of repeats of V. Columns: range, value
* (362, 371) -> 98.2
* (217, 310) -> 94.3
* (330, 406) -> 97.8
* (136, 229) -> 89.1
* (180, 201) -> 94.5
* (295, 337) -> 95.3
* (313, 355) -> 101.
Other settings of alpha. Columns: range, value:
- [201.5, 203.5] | 91.8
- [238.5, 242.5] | 97.2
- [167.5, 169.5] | 92.7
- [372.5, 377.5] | 92.1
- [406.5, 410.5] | 83.3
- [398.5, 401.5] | 90.6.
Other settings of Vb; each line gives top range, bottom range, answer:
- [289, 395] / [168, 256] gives 1.08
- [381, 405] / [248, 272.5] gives 0.91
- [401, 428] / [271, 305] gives 0.76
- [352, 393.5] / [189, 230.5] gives 1.15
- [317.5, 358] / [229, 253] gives 1.06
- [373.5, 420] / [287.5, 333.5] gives 0.91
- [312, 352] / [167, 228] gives 1.13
